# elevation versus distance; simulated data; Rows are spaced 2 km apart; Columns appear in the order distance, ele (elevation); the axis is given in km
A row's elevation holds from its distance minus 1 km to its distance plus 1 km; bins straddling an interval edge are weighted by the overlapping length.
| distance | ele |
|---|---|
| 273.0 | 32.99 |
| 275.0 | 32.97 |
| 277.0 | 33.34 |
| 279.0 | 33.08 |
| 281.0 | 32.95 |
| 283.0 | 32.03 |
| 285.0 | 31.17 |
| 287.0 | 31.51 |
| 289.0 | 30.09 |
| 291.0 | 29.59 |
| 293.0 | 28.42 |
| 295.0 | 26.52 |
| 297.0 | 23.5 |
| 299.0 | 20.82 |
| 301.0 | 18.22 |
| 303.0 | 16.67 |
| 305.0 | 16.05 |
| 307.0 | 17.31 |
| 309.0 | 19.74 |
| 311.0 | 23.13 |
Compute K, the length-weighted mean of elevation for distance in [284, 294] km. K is 30.2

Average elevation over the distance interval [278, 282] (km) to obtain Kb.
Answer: 33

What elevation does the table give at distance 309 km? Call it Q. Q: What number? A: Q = 19.74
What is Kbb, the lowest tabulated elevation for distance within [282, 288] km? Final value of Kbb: 31.17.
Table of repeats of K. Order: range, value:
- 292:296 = 27.5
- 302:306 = 16.4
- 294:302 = 22.3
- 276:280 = 33.2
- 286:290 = 30.8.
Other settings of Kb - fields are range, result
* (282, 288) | 31.6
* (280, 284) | 32.5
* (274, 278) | 33.2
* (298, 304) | 18.6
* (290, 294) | 29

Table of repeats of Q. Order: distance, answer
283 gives 32.03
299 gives 20.82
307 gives 17.31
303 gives 16.67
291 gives 29.59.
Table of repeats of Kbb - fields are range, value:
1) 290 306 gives 16.05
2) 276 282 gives 32.95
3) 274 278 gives 32.97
